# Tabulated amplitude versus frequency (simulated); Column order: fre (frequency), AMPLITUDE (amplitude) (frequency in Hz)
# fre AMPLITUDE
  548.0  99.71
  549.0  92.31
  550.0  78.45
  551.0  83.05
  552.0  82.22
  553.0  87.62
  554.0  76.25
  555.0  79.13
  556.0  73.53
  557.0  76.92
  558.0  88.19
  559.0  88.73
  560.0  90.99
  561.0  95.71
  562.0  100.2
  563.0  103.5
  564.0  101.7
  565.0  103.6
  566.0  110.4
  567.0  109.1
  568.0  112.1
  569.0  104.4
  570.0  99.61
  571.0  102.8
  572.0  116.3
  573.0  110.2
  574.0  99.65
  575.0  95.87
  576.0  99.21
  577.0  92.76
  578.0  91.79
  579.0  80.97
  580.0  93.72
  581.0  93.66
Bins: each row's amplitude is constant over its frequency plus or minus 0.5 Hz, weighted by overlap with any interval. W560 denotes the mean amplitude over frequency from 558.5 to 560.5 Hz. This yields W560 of 89.9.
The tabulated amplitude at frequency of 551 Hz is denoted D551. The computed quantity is 83.05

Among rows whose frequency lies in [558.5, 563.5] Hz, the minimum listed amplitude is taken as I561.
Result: 88.73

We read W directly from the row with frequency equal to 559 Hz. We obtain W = 88.73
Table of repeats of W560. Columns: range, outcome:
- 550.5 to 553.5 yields 84.3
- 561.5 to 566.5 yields 104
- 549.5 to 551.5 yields 80.8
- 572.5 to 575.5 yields 102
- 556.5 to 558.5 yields 82.6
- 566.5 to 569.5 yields 109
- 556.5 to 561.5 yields 88.1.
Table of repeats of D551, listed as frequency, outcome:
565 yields 103.6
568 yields 112.1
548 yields 99.71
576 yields 99.21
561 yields 95.71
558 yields 88.19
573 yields 110.2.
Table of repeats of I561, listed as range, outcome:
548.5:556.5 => 73.53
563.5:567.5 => 101.7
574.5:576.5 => 95.87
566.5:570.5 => 99.61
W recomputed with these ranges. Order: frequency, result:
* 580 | 93.72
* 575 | 95.87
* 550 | 78.45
